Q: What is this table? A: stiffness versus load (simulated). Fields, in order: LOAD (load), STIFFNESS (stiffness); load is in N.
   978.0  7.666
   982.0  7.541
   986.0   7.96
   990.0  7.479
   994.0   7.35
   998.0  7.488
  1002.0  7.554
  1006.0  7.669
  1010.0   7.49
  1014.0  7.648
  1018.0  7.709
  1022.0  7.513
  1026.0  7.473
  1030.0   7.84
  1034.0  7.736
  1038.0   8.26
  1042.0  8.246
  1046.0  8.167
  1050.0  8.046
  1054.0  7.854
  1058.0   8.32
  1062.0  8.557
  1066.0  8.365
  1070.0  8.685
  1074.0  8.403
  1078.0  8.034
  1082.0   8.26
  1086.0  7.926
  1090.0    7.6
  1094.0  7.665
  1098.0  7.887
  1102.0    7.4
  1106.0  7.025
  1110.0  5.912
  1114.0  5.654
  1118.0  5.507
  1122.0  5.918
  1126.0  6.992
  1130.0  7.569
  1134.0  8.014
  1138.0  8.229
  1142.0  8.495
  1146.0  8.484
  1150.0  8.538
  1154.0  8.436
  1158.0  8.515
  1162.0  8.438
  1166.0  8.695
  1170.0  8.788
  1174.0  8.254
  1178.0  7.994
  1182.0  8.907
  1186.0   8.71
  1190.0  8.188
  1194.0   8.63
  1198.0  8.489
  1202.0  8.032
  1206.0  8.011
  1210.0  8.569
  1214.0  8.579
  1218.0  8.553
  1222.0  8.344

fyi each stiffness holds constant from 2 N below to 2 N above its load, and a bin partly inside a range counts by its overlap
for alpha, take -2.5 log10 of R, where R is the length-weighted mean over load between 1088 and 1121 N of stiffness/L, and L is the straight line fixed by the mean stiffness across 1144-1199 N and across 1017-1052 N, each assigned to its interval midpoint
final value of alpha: 0.20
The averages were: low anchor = 7.89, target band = 6.8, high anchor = 8.51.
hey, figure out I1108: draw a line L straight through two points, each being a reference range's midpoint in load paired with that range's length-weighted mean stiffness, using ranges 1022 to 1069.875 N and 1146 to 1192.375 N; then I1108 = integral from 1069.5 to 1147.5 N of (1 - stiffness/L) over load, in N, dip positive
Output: 7.9 N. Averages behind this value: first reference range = 8.08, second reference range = 8.5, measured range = 7.45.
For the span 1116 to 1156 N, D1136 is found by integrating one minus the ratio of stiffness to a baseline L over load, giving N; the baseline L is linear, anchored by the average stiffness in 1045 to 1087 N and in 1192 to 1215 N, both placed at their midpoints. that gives 3.3 N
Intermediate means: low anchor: 8.25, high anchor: 8.38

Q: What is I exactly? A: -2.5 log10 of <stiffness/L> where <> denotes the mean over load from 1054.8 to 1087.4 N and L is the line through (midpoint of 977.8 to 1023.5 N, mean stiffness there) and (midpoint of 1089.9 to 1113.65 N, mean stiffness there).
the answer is -0.15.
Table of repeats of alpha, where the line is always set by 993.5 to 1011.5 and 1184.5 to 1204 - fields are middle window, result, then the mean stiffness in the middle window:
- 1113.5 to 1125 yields 0.36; 5.81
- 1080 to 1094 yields 0.00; 7.89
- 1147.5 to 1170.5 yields -0.04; 8.55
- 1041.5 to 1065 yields -0.06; 8.2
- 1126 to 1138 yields 0.05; 7.73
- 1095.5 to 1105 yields 0.05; 7.58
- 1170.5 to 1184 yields -0.01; 8.43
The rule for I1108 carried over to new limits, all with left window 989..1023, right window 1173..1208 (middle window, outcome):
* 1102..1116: 2.85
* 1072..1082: -0.47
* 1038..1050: -0.74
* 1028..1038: -0.28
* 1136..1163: -0.89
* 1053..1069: -1.10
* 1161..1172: -0.54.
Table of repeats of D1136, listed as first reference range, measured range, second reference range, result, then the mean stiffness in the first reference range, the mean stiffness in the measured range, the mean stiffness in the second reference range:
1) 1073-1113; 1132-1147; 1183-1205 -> -0.7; 7.54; 8.29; 8.41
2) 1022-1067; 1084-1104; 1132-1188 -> 1.3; 8.05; 7.7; 8.46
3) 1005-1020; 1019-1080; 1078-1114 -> -4.7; 7.63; 8.09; 7.39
